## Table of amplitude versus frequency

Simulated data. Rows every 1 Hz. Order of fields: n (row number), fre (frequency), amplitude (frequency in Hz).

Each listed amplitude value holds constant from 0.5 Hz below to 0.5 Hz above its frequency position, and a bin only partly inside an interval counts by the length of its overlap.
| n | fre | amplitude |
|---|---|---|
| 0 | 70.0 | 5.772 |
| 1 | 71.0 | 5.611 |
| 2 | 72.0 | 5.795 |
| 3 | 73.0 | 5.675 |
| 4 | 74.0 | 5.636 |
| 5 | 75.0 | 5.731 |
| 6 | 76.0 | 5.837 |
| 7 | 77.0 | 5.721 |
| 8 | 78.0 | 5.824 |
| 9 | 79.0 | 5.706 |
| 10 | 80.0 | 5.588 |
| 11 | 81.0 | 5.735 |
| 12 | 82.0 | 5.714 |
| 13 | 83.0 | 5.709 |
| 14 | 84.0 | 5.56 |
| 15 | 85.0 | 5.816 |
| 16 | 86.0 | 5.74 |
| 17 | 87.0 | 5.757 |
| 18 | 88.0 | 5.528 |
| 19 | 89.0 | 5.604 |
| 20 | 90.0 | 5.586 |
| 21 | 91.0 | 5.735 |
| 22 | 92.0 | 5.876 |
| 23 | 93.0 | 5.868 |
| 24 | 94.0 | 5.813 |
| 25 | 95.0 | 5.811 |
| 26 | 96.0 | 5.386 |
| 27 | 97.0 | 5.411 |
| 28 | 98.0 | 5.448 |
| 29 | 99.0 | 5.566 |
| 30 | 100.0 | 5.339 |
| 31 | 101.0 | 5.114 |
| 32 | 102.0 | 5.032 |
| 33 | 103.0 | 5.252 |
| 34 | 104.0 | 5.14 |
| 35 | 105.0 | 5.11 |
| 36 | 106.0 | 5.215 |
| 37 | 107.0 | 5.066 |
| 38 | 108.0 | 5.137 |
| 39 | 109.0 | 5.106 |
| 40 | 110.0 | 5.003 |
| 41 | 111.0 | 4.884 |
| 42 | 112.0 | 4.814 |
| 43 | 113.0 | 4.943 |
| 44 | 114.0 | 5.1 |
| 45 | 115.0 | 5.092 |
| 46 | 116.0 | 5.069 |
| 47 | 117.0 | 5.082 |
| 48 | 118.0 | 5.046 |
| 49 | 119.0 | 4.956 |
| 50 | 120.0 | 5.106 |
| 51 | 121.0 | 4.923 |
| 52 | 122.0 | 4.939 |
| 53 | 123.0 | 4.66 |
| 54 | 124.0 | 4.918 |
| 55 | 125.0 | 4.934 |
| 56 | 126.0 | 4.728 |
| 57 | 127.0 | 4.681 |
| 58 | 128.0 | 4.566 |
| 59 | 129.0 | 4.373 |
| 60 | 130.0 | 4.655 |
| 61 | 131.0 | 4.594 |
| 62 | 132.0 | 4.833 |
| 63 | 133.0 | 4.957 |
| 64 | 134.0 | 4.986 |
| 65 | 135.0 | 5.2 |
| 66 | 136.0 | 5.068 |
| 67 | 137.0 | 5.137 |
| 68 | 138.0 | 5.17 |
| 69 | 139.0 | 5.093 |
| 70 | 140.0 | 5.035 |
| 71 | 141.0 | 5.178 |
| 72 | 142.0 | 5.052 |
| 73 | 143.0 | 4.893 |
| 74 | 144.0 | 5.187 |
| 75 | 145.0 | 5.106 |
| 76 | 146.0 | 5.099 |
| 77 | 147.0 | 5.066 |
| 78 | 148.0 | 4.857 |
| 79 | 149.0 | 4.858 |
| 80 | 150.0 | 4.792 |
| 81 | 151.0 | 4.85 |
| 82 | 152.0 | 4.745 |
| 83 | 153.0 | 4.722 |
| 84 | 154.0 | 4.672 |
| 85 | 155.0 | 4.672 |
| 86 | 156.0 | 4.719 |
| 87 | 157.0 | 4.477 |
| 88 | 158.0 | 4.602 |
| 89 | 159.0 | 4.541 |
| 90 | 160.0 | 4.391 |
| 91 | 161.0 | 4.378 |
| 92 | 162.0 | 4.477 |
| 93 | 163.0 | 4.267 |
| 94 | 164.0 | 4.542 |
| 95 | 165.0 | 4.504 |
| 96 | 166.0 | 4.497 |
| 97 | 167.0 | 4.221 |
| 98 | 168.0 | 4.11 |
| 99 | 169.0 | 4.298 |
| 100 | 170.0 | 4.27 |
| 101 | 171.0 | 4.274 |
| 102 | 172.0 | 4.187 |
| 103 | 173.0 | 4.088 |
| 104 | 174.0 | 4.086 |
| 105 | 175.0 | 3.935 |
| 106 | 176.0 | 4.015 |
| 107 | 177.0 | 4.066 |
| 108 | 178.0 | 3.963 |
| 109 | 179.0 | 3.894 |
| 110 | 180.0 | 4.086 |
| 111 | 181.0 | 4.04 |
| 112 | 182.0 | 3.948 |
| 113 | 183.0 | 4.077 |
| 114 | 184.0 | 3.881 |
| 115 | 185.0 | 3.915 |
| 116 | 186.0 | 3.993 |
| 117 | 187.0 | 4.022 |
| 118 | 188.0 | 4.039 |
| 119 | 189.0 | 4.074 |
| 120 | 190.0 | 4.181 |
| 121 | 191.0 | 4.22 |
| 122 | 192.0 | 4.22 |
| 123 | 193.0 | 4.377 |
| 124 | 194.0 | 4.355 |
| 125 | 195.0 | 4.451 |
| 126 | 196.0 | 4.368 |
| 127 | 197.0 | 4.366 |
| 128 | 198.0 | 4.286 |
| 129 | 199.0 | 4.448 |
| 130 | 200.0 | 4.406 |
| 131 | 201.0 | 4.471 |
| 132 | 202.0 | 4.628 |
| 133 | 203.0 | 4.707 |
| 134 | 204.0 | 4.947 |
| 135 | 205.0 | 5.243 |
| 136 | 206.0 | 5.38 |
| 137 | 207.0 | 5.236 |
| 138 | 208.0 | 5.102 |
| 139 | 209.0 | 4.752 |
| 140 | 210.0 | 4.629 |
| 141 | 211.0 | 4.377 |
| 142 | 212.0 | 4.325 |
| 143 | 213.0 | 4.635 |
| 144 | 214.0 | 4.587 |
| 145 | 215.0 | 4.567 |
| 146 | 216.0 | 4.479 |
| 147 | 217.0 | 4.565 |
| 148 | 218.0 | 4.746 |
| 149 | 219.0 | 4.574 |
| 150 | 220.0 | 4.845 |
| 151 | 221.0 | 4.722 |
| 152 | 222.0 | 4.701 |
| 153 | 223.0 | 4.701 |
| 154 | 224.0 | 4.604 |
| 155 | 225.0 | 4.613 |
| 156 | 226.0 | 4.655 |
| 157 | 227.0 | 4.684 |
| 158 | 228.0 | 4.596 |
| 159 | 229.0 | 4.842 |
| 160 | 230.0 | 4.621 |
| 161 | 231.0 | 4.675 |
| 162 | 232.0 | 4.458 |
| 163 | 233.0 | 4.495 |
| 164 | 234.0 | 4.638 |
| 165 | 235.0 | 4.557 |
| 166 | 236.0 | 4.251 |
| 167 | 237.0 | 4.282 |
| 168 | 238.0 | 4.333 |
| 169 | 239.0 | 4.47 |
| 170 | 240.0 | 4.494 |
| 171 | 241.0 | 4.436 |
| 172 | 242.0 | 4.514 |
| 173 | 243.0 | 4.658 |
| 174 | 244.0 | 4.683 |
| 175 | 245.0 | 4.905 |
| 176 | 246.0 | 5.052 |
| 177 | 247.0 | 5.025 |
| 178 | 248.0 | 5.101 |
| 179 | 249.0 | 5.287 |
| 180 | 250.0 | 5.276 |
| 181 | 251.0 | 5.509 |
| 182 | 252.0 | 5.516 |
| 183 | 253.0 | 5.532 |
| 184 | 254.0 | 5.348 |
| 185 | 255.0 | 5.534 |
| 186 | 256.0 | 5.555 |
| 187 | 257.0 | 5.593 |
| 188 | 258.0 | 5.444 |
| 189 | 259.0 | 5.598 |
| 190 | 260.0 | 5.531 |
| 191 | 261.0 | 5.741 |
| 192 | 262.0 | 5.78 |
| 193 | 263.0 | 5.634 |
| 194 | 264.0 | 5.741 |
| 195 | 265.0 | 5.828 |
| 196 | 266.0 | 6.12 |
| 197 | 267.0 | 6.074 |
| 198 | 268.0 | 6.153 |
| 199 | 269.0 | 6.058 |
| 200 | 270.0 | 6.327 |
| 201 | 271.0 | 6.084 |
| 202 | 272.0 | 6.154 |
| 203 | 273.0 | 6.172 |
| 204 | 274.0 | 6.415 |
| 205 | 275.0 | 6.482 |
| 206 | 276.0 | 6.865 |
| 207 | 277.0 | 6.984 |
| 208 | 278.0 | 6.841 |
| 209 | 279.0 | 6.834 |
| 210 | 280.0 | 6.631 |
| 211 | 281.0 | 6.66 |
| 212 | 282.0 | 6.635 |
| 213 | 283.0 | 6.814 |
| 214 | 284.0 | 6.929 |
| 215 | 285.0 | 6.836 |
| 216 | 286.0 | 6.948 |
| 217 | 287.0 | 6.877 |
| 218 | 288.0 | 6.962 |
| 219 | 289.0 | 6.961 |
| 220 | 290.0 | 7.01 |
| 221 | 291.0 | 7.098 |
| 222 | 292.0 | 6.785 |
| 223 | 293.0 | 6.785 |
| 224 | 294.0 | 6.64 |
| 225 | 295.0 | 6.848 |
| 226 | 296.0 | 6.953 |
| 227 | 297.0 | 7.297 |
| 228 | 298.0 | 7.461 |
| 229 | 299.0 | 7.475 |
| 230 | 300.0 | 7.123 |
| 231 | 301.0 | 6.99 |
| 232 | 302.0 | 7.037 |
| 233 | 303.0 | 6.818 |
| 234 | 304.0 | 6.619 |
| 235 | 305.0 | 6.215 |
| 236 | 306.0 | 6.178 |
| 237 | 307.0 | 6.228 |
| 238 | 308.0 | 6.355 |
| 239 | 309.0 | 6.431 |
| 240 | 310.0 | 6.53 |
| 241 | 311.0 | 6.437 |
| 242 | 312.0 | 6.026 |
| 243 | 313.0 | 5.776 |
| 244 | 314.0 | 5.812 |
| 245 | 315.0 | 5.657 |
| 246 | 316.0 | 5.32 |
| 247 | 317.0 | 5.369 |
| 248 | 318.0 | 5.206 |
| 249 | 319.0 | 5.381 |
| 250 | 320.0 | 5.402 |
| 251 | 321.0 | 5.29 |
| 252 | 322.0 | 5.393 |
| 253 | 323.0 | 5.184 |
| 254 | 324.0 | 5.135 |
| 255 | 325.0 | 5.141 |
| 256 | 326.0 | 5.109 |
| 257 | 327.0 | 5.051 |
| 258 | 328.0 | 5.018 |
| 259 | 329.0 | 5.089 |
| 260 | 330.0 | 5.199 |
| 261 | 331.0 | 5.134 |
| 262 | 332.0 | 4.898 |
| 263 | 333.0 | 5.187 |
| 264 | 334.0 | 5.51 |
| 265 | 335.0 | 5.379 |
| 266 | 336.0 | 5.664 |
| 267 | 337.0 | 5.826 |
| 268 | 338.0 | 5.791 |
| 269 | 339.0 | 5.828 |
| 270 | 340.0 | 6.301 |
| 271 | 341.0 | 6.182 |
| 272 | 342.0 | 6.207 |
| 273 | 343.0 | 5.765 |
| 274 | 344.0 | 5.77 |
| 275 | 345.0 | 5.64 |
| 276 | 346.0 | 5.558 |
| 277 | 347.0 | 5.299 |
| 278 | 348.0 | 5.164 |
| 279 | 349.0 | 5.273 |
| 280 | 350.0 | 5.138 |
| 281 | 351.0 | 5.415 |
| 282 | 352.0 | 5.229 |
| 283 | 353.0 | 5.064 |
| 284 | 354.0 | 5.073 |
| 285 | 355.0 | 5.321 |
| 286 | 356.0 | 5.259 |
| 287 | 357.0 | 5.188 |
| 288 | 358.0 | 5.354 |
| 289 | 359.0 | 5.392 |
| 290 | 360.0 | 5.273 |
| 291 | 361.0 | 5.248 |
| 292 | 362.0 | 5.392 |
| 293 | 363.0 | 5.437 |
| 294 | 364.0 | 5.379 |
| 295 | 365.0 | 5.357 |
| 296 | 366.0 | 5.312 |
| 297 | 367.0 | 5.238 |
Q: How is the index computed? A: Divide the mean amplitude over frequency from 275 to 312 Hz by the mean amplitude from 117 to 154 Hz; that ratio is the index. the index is 1.4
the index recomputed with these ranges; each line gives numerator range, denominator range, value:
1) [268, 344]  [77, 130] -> 1.17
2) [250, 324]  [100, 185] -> 1.33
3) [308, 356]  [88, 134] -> 1.07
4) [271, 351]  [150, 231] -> 1.37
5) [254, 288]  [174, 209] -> 1.44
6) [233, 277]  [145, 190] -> 1.25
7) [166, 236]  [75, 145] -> 0.85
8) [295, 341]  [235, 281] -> 1.06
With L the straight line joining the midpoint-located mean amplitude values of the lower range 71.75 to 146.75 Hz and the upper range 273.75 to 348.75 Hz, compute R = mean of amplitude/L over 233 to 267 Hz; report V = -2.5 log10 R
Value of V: 0.14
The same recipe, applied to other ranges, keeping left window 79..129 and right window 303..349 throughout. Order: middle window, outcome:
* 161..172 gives 0.23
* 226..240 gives 0.21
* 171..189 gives 0.32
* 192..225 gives 0.17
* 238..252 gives 0.13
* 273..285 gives -0.20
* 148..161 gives 0.15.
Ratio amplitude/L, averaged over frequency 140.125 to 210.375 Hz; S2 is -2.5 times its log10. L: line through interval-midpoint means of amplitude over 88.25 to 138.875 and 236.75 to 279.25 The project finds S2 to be 0.19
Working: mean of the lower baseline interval 5.12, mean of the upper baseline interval 5.58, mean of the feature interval 4.48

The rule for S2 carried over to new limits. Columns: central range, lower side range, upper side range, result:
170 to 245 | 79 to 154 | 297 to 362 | 0.211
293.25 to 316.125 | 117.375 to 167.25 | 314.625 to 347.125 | -0.218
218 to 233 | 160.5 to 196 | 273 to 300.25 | 0.150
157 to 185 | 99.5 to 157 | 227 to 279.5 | 0.209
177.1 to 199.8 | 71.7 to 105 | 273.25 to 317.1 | 0.420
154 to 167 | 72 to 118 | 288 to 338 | 0.241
